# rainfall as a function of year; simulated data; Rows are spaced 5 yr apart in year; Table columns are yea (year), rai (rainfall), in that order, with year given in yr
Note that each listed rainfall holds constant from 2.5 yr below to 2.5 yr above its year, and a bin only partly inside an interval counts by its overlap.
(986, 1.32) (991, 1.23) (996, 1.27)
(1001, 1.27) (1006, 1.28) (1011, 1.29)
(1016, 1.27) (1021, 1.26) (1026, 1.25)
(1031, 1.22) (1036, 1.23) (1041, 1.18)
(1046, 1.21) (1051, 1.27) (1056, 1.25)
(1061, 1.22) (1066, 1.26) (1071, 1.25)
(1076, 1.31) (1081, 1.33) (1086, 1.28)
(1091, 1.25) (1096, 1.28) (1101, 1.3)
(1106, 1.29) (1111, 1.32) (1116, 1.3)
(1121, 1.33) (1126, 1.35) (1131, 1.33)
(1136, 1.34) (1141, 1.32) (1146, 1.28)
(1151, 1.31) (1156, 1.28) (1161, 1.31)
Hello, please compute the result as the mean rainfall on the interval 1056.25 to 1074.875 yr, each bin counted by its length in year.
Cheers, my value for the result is 1.25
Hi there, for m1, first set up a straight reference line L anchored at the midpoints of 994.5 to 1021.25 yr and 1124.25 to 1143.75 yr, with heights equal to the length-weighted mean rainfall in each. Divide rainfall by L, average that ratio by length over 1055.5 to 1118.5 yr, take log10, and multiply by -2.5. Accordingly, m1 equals 0.03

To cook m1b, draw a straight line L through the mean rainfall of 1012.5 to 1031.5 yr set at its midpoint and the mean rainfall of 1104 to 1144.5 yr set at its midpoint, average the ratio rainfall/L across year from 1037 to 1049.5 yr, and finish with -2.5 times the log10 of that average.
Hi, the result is 0.06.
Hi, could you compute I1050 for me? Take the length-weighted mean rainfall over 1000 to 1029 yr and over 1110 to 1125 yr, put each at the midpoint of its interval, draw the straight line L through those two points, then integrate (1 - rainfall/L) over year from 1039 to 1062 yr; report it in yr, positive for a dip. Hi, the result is 1.1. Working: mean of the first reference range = 1.27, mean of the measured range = 1.23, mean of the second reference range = 1.32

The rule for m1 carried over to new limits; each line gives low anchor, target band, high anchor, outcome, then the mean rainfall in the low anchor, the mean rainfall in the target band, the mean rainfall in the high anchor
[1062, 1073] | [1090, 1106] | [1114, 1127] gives 0.010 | 1.25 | 1.28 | 1.33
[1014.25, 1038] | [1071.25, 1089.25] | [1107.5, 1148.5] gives -0.010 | 1.25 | 1.3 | 1.32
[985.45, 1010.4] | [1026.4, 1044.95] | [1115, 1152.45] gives 0.062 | 1.27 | 1.21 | 1.32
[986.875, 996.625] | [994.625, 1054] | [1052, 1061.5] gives 0.001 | 1.26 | 1.25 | 1.24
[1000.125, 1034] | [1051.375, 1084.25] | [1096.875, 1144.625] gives 0.016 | 1.26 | 1.27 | 1.32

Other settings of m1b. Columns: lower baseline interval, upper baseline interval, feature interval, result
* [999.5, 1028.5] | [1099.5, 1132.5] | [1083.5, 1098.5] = 0.030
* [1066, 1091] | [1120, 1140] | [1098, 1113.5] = 0.008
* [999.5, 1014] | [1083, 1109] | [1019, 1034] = 0.033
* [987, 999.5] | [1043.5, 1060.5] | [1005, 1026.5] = -0.016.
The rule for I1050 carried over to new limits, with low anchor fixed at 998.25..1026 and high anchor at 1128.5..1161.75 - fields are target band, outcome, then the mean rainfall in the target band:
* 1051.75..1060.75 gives 0.3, 1.25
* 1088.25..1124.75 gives 0.0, 1.3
